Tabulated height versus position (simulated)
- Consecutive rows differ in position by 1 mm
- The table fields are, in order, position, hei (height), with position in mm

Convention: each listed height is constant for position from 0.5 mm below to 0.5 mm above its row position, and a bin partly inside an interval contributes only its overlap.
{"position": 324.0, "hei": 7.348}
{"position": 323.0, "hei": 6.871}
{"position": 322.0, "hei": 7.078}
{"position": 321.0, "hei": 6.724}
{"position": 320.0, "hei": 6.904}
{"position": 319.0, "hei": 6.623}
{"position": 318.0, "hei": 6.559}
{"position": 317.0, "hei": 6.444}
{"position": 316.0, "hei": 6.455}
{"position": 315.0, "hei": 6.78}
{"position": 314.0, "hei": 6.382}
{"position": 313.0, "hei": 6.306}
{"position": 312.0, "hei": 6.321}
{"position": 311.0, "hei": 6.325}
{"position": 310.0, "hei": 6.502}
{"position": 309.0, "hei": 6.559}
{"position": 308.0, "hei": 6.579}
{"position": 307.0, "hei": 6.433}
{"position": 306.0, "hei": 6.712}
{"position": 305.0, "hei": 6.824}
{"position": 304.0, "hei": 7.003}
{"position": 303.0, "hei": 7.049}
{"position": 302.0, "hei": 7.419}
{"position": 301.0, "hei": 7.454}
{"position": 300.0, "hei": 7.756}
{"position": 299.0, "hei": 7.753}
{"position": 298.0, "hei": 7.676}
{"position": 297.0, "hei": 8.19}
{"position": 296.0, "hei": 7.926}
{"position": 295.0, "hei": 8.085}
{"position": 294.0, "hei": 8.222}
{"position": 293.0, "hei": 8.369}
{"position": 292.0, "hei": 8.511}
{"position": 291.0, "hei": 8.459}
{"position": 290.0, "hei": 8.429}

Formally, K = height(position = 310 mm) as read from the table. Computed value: 6.502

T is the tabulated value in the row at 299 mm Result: 7.753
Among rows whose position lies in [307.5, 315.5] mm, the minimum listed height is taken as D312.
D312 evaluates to 6.306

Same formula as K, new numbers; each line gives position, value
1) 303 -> 7.049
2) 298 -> 7.676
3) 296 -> 7.926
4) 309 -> 6.559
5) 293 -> 8.369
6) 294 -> 8.222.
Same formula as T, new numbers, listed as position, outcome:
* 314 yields 6.382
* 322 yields 7.078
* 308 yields 6.579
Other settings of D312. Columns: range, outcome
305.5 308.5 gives 6.433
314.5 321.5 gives 6.444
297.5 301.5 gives 7.454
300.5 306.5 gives 6.712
